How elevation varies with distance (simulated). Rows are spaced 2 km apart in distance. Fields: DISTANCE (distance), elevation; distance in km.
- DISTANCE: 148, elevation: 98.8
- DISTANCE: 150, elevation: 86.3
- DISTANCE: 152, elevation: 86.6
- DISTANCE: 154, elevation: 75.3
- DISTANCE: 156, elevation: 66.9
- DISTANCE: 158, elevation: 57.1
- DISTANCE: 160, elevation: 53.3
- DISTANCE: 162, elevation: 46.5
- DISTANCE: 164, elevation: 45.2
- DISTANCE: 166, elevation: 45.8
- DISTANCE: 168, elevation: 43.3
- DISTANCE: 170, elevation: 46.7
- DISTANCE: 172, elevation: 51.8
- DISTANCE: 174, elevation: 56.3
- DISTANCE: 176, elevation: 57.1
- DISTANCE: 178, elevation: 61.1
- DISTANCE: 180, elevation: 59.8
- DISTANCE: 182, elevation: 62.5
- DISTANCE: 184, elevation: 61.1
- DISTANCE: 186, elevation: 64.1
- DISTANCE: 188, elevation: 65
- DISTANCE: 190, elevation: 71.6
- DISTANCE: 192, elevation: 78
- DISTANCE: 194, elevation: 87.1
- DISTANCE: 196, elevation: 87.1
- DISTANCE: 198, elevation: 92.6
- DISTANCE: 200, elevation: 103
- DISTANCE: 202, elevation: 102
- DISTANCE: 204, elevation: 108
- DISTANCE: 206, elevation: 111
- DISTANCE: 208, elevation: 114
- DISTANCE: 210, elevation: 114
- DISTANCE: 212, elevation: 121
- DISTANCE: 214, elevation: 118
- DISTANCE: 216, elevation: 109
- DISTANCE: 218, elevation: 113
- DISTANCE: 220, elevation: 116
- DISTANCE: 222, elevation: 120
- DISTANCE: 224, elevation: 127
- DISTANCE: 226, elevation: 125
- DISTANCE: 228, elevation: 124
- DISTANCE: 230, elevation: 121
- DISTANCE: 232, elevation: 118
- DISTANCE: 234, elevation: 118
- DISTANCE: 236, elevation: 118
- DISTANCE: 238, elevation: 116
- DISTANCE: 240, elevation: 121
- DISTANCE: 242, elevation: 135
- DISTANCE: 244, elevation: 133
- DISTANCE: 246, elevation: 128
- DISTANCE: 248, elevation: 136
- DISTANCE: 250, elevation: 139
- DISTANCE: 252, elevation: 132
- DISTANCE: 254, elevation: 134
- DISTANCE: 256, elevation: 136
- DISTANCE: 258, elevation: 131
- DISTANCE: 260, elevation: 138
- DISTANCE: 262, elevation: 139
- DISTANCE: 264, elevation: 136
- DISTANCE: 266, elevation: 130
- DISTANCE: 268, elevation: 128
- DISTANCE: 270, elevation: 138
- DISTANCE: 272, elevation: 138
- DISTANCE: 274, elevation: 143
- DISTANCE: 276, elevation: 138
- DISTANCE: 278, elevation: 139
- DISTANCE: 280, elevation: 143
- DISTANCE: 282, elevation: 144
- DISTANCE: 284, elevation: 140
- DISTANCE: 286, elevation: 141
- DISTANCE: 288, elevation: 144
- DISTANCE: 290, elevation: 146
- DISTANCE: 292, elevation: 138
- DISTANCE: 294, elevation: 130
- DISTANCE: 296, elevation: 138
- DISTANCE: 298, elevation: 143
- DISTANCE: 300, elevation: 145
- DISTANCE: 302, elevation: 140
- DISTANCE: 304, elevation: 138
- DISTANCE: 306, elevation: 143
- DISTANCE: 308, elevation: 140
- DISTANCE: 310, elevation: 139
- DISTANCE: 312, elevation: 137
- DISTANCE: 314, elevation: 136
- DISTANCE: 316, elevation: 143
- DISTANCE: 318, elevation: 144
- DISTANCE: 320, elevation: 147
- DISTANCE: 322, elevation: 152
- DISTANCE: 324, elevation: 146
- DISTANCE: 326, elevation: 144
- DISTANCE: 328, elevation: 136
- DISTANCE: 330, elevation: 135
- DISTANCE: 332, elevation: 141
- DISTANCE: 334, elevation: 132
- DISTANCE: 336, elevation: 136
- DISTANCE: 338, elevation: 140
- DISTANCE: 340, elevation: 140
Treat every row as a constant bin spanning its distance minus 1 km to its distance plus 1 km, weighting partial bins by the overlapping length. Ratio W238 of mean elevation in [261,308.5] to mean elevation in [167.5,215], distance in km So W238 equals 1.72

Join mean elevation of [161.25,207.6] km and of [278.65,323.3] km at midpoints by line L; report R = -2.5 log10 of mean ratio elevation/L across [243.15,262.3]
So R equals -0.20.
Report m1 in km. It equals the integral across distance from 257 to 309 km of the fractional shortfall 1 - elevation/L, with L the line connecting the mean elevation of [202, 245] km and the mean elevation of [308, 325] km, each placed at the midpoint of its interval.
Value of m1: -1.9 km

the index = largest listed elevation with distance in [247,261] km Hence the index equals 139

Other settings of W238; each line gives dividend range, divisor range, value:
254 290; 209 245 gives 1.15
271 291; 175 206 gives 1.81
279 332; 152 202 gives 2.16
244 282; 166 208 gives 1.84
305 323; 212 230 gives 1.19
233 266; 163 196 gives 2.15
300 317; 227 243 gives 1.15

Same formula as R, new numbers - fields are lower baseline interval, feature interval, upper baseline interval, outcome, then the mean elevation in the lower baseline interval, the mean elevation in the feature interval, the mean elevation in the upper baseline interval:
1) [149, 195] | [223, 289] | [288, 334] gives -0.21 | 62.1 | 132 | 141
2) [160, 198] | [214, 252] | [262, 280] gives -0.17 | 61.2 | 123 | 137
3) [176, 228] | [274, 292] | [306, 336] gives -0.13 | 95.4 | 142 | 141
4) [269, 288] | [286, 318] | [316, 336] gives 0.01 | 141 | 140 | 142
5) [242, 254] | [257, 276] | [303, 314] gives 0.00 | 134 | 136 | 139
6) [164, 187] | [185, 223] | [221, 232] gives -0.07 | 55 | 99.7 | 123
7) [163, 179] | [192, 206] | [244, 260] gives -0.20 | 50.9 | 96.3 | 134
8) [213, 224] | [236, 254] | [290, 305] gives -0.05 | 116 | 130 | 139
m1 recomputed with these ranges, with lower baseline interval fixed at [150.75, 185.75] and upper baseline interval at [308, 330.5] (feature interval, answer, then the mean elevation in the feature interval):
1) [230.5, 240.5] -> -2.4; 118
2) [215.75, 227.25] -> -4.2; 119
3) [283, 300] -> -1.9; 140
